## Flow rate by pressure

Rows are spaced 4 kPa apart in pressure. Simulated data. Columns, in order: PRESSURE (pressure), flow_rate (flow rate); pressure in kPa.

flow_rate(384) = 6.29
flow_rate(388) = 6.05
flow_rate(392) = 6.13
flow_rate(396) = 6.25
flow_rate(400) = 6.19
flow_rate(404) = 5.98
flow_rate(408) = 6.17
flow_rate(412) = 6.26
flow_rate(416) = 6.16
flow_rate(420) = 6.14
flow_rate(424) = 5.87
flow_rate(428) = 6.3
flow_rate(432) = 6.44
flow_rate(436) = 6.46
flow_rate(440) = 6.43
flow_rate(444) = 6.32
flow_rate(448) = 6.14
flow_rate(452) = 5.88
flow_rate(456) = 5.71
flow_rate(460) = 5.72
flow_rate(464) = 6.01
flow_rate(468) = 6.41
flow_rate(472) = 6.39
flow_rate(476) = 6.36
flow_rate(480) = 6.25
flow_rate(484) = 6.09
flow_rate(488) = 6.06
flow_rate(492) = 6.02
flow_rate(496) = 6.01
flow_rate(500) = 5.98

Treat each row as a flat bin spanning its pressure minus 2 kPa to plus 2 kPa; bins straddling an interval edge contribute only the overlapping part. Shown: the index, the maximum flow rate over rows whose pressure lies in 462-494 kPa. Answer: 6.41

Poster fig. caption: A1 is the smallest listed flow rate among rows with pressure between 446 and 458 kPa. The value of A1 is 5.71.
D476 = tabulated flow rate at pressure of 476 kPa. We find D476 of 6.36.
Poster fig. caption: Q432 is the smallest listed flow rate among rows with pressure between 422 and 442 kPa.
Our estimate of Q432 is 5.87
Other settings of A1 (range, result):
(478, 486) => 6.09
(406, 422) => 6.14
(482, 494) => 6.02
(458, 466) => 5.72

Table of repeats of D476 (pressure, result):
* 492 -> 6.02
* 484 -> 6.09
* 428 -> 6.3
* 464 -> 6.01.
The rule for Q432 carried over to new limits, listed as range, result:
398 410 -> 5.98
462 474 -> 6.01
